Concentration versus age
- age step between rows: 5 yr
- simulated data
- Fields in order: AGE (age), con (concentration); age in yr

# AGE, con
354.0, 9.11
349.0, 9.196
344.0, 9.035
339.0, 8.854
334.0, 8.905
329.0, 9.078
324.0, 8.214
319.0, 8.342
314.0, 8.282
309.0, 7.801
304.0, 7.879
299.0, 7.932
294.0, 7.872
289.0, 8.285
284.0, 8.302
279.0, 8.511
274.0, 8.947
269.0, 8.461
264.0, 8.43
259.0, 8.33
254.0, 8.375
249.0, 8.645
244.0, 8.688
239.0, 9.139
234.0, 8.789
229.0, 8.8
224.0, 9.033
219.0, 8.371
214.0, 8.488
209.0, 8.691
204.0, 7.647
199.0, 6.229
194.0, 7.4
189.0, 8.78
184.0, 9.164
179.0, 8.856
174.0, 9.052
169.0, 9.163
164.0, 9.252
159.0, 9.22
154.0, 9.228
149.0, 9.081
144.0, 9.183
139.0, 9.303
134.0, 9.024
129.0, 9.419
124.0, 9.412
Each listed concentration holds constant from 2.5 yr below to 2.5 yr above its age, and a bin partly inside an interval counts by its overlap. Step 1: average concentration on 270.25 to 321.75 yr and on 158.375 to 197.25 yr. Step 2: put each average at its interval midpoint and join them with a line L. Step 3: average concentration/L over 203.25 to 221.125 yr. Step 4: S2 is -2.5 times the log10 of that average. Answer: 0.03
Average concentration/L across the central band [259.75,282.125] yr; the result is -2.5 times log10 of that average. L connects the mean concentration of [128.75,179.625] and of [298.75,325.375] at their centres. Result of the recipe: -0.03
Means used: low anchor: 9.16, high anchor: 8.08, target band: 8.56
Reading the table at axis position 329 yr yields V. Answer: 9.078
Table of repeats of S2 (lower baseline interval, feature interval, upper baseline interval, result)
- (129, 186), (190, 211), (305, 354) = 0.19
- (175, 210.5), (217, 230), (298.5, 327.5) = -0.08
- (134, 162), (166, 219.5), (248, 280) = 0.07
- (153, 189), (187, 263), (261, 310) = 0.04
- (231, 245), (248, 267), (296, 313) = 0.02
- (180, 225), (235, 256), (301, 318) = -0.08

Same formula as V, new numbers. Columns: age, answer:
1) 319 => 8.342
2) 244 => 8.688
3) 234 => 8.789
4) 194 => 7.4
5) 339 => 8.854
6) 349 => 9.196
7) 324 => 8.214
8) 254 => 8.375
